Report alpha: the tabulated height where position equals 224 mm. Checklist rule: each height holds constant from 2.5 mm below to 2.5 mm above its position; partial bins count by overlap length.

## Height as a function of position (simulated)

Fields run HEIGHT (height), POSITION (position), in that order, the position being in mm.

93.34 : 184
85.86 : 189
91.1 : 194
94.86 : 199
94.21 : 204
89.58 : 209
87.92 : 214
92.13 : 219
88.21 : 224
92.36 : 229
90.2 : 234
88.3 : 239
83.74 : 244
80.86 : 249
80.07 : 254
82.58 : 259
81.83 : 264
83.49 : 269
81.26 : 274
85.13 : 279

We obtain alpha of 88.21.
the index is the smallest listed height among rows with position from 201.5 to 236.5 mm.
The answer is 87.92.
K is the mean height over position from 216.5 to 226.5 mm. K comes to 90.2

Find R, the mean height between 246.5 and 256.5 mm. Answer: 80.5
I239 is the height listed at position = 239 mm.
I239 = 88.3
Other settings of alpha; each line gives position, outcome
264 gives 81.83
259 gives 82.58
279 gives 85.13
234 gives 90.2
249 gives 80.86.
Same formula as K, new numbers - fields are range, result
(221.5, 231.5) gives 90.3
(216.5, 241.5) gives 90.2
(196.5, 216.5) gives 91.6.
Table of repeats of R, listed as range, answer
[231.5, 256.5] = 84.6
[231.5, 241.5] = 89.2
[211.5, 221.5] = 90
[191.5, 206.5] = 93.4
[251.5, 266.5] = 81.5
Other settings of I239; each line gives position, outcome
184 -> 93.34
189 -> 85.86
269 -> 83.49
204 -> 94.21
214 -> 87.92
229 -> 92.36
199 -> 94.86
